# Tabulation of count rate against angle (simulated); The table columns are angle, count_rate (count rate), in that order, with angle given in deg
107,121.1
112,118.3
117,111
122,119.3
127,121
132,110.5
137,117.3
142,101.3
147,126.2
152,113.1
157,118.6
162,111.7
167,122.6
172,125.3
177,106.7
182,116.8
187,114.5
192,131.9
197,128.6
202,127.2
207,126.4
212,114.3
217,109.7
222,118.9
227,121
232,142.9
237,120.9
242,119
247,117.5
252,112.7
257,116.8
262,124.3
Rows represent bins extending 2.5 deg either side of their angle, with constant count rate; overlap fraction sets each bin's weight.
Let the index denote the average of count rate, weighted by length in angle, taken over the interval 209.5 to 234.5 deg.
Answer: 121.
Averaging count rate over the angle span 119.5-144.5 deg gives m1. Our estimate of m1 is 114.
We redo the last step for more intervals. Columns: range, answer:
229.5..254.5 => 123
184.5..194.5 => 123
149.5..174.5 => 118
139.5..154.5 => 114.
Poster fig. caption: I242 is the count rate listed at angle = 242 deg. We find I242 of 119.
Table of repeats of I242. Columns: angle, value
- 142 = 101.3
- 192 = 131.9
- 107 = 121.1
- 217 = 109.7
